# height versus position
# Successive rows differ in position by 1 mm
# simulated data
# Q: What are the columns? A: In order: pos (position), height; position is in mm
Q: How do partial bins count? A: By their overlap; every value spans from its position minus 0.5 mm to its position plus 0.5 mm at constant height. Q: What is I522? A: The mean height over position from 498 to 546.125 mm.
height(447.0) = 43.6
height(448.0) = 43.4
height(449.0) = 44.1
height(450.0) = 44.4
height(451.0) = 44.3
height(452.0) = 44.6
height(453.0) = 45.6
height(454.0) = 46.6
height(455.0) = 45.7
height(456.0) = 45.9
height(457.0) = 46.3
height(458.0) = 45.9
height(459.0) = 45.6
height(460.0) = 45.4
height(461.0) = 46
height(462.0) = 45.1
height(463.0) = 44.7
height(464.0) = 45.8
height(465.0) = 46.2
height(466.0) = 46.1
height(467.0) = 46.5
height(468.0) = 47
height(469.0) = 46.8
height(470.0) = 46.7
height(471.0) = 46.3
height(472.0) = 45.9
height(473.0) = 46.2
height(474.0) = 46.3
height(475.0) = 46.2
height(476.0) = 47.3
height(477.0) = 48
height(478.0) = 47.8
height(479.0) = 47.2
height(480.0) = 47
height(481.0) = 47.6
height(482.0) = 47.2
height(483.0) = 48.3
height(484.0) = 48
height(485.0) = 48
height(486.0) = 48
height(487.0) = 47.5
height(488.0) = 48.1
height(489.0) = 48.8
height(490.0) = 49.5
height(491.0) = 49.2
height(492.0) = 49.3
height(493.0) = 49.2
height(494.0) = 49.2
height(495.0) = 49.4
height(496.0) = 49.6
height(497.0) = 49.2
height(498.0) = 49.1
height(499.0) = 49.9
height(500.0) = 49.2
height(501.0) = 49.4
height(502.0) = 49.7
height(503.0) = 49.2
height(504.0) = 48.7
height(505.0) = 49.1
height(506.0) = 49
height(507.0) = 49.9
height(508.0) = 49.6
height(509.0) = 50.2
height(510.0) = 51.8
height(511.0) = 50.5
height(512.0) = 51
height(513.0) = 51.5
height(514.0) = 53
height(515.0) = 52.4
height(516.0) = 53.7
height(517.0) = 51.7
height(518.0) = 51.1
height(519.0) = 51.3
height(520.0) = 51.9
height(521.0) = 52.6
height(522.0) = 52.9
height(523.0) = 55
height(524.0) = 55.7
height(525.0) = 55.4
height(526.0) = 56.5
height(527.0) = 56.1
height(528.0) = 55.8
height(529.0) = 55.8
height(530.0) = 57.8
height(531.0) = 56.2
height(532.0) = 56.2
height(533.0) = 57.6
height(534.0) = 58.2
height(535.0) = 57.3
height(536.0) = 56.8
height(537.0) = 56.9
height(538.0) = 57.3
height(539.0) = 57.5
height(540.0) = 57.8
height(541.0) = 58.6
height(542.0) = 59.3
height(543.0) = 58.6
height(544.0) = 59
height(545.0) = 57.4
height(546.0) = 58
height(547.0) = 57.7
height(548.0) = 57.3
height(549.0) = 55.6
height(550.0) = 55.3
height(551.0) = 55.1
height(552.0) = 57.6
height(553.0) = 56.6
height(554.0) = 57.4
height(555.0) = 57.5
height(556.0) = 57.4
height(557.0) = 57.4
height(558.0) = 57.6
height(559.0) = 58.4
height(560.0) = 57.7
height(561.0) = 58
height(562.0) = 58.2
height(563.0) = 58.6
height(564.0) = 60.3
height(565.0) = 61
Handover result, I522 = 53.9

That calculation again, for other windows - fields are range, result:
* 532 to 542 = 57.6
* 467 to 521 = 49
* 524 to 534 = 56.4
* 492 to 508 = 49.3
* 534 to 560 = 57.4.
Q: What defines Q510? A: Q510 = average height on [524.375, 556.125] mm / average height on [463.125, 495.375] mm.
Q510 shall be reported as 1.2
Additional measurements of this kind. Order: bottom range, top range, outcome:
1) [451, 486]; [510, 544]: 1.19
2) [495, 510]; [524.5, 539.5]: 1.15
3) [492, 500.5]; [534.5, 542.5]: 1.17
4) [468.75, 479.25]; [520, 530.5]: 1.18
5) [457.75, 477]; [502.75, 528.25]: 1.13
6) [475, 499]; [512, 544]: 1.15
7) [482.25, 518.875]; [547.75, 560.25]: 1.15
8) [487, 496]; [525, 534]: 1.15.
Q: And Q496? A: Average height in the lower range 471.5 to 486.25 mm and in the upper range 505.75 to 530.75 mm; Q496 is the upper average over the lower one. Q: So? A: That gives 1.12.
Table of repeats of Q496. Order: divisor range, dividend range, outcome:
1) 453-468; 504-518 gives 1.11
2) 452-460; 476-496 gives 1.05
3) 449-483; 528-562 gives 1.24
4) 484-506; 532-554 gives 1.17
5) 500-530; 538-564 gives 1.11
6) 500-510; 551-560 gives 1.16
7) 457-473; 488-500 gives 1.07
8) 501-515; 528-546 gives 1.14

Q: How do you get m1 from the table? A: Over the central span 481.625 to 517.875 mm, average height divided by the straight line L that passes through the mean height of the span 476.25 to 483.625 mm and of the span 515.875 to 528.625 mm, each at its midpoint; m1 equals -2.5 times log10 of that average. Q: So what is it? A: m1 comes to 0.018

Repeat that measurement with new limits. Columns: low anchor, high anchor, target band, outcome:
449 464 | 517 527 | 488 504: 0.02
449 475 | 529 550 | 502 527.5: 0.04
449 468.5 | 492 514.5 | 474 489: 0.00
